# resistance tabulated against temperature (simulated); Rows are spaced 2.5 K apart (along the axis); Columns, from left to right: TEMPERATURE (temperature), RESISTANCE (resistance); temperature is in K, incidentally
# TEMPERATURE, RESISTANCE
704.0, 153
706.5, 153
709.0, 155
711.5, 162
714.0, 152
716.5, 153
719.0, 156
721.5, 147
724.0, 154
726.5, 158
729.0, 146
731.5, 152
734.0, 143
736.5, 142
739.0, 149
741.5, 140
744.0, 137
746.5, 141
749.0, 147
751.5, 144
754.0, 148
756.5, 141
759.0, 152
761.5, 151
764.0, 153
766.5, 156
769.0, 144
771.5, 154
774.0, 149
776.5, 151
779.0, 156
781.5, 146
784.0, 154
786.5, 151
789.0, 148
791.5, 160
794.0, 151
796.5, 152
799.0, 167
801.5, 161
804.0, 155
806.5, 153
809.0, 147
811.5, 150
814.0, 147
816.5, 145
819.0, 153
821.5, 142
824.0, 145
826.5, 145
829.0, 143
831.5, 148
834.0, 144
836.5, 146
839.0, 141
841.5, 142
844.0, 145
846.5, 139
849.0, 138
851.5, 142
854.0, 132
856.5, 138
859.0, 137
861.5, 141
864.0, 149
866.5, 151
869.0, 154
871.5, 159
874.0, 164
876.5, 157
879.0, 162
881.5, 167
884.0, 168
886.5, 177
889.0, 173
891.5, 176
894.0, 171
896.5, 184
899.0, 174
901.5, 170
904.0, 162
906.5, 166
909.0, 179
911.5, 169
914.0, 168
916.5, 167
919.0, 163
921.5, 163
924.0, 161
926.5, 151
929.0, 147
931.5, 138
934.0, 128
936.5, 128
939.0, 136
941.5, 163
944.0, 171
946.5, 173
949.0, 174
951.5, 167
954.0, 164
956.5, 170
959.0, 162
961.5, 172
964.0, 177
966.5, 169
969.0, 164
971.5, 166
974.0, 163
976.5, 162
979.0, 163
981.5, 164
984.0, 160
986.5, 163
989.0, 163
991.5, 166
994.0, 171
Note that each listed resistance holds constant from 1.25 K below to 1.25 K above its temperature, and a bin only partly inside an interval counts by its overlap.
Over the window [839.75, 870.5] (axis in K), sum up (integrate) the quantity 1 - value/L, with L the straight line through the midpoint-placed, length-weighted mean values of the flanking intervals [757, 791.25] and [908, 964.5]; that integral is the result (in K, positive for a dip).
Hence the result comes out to 2.6 K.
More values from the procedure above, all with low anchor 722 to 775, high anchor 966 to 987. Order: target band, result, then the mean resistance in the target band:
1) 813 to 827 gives 0.59 K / 146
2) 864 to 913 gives -2.98 K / 167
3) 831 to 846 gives 0.98 K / 144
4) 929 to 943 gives 1.82 K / 140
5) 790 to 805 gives -0.64 K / 158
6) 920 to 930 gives 0.26 K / 156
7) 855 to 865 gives 0.94 K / 141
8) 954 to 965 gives -0.47 K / 169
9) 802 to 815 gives 0.07 K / 151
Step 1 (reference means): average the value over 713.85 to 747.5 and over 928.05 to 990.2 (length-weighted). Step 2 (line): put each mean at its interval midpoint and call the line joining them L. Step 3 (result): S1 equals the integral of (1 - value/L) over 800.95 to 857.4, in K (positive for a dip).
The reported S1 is 2.97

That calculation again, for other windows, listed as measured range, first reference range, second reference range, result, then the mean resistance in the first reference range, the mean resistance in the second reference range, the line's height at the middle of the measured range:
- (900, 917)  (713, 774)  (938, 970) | -0.7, 148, 167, 163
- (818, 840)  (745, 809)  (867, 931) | 1.7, 151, 166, 157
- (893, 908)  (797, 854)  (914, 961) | -1.7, 147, 158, 154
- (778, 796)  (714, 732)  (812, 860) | -0.6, 152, 143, 147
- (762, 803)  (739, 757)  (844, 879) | -2.6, 143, 147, 144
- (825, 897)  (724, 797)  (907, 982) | 1.5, 149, 161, 156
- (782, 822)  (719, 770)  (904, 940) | -0.6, 147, 155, 150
